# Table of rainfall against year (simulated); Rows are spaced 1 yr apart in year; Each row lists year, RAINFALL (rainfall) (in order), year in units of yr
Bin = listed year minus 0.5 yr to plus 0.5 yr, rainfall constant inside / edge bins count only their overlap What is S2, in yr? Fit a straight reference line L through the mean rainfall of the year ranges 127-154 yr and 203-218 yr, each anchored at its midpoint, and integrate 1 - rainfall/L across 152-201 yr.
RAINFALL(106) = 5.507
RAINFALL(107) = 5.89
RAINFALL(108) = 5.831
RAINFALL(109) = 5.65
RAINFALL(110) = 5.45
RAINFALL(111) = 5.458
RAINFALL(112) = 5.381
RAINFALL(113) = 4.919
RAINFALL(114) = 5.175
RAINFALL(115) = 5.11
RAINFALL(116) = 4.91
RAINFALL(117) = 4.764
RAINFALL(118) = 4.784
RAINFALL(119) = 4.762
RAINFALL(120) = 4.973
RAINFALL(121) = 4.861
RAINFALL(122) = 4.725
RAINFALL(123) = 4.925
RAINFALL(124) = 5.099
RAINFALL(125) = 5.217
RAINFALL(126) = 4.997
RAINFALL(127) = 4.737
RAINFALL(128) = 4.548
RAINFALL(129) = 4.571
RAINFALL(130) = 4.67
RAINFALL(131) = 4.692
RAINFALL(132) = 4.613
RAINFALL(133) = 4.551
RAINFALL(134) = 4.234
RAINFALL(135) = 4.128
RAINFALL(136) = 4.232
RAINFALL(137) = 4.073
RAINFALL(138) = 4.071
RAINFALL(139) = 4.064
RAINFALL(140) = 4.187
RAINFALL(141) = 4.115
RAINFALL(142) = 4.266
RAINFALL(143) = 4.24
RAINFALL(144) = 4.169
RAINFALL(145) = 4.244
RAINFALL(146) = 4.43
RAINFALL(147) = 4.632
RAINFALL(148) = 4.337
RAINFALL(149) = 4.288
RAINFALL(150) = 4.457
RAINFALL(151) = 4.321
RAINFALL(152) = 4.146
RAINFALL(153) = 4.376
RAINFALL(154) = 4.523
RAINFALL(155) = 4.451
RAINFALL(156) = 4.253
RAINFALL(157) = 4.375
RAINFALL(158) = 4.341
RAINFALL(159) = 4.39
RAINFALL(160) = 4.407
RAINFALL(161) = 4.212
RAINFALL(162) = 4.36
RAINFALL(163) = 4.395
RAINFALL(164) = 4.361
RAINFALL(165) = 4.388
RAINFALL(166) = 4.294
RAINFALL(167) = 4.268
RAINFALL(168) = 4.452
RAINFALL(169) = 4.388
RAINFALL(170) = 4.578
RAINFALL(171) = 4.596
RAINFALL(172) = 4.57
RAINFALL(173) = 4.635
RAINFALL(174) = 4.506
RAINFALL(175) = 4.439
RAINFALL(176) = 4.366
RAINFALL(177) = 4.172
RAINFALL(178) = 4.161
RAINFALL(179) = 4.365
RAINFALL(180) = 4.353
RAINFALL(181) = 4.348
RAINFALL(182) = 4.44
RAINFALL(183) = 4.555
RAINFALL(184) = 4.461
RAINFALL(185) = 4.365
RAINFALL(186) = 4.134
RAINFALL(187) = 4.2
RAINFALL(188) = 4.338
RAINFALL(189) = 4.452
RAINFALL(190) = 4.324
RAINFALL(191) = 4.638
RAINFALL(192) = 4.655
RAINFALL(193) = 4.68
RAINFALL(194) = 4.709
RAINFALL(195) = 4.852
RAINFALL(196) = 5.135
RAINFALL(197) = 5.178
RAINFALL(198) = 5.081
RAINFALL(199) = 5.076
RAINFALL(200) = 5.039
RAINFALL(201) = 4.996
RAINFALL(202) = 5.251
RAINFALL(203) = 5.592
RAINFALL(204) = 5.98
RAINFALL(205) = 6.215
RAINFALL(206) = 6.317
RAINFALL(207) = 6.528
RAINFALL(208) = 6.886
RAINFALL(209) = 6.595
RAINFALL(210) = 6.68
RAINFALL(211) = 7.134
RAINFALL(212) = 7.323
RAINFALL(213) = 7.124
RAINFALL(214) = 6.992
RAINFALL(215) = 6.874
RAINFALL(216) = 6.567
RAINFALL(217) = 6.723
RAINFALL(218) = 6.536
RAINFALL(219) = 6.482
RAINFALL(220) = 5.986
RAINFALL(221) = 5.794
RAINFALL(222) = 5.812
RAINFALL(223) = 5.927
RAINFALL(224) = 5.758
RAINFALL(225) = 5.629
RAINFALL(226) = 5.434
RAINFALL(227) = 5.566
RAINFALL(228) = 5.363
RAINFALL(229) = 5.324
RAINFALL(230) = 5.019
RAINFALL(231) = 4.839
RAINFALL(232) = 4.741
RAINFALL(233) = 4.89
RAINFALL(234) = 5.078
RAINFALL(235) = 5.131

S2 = 9.06 yr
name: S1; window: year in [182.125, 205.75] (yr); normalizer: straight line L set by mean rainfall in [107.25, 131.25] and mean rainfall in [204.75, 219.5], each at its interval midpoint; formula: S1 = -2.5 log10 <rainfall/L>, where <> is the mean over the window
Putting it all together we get 0.30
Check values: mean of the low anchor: 5.02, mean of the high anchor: 6.74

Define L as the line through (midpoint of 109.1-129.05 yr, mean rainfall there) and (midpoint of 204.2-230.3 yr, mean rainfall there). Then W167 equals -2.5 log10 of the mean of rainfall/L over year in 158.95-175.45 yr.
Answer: 0.258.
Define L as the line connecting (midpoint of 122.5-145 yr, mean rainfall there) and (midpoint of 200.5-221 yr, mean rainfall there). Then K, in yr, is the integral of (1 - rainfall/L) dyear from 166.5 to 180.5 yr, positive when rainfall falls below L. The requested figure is 2.7 yr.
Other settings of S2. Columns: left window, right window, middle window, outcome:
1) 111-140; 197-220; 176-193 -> 4.2 yr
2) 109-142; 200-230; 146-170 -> 4.0 yr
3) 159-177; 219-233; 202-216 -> -3.8 yr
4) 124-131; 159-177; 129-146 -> 1.5 yr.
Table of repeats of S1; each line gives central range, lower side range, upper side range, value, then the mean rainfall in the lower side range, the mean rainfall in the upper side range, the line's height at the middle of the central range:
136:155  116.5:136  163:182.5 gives 0.08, 4.72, 4.4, 4.59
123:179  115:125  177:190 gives 0.05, 4.9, 4.34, 4.62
